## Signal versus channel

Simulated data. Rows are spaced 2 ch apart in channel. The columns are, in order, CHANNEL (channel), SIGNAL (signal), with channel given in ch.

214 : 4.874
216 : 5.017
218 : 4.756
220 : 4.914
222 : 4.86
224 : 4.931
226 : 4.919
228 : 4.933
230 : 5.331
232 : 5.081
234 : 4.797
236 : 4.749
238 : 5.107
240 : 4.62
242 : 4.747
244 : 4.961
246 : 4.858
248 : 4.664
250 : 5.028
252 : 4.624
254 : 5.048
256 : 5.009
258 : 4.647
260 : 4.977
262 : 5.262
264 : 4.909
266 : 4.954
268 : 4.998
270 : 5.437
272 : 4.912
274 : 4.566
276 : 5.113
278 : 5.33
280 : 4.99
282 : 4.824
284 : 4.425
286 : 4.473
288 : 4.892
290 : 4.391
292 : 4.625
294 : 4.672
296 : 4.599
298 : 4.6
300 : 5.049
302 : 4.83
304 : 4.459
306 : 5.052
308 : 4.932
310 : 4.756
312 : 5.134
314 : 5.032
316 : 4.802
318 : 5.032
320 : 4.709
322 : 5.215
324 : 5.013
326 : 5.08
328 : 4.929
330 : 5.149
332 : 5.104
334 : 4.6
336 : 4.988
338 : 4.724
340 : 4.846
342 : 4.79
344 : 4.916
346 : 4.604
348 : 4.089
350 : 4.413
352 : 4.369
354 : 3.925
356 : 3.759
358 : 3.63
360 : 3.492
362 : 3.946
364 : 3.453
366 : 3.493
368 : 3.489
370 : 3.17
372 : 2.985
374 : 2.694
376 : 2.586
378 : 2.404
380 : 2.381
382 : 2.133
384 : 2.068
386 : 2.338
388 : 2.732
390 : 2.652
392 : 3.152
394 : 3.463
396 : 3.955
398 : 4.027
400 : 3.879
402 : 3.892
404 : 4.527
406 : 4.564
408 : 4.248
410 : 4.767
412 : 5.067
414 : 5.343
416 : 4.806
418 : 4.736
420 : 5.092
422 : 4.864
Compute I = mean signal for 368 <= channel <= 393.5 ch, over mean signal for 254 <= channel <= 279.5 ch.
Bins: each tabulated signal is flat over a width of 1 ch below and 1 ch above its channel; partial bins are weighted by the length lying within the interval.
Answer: 0.5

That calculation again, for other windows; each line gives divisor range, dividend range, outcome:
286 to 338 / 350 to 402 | 0.67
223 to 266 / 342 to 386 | 0.70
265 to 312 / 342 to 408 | 0.73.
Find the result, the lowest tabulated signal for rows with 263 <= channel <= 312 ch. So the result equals 4.391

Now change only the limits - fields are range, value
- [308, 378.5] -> 2.404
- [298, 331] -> 4.459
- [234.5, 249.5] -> 4.62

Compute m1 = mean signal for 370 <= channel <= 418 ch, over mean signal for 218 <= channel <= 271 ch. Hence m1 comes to 0.7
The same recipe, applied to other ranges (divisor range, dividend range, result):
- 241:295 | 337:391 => 0.72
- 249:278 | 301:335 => 0.99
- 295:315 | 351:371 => 0.76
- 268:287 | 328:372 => 0.86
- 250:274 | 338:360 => 0.87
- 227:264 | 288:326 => 0.98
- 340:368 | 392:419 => 1.07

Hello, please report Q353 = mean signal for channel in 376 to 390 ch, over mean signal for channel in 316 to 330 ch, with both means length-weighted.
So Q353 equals 0.48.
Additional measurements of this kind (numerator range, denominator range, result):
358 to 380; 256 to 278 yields 0.63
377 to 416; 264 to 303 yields 0.74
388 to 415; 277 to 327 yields 0.84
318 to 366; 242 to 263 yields 0.92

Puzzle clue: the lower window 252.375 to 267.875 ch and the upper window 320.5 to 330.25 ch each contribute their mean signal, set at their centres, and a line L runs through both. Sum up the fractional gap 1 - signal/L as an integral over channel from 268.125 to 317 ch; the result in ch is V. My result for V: 1.7 ch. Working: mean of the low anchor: 4.96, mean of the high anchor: 5.05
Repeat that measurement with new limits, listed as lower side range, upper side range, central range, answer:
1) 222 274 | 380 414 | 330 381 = 1.3 ch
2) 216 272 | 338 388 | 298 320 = -3.9 ch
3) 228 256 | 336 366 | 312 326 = -1.8 ch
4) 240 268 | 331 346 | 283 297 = 0.8 ch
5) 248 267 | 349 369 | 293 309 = -1.2 ch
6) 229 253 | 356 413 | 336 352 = -3.4 ch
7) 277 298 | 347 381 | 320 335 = -3.5 ch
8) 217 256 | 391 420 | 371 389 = 7.9 ch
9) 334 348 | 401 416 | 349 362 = 2.2 ch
